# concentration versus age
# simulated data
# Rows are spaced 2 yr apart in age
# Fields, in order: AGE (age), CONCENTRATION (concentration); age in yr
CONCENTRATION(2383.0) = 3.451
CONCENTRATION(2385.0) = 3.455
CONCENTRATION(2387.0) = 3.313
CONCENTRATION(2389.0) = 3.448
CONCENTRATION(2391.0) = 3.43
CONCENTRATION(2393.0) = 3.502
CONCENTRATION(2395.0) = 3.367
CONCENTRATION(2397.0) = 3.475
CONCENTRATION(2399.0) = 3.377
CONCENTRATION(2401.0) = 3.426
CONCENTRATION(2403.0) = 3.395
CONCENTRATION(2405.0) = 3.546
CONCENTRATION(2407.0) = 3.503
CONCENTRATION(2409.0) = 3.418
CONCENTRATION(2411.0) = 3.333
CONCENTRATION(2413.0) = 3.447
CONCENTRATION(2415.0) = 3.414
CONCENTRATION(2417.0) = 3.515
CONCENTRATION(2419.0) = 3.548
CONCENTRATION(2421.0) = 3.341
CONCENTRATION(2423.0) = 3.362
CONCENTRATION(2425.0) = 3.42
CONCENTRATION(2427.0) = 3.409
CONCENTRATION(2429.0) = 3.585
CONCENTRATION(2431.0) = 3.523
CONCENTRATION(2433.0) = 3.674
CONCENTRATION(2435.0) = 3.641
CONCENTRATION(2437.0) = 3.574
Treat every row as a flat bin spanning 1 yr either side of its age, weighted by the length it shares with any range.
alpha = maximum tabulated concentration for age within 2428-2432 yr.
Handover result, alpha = 3.585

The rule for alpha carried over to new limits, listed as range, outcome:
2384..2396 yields 3.502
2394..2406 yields 3.546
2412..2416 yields 3.447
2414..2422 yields 3.548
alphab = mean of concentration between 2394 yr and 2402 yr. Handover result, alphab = 3.41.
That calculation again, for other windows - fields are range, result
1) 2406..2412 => 3.42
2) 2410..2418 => 3.43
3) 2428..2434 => 3.59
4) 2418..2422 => 3.44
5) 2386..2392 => 3.4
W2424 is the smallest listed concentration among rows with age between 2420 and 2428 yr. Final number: 3.341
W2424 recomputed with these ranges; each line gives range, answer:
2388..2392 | 3.43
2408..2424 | 3.333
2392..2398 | 3.367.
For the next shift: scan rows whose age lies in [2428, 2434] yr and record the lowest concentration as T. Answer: 3.523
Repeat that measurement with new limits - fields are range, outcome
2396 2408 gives 3.377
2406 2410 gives 3.418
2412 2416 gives 3.414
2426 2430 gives 3.409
